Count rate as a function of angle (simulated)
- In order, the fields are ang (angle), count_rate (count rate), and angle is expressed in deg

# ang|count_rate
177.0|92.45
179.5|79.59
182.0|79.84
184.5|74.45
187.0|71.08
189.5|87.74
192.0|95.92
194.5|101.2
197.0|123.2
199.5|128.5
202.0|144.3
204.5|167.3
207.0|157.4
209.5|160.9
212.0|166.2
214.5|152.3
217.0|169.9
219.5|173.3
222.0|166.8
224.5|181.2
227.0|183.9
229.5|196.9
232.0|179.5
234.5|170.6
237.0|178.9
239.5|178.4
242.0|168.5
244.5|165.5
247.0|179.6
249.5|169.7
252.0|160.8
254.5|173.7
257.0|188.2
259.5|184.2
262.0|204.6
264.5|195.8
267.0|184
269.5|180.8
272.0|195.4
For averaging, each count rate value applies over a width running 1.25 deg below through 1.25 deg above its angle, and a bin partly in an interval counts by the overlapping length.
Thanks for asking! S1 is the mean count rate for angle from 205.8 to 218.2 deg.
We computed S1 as 161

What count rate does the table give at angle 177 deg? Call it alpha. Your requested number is 92.45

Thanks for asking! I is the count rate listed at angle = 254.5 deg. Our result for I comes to 173.7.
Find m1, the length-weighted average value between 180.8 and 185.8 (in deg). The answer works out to 77.1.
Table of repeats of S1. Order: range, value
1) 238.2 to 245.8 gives 171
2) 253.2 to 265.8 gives 189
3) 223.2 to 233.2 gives 185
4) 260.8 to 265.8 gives 200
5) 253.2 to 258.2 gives 181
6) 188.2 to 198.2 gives 102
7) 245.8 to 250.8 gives 174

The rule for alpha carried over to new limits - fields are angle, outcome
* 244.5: 165.5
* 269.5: 180.8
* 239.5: 178.4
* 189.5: 87.74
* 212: 166.2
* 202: 144.3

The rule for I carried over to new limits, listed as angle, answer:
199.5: 128.5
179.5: 79.59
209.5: 160.9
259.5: 184.2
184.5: 74.45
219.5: 173.3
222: 166.8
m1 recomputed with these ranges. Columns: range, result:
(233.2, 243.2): 174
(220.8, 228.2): 177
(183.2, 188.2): 72.9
